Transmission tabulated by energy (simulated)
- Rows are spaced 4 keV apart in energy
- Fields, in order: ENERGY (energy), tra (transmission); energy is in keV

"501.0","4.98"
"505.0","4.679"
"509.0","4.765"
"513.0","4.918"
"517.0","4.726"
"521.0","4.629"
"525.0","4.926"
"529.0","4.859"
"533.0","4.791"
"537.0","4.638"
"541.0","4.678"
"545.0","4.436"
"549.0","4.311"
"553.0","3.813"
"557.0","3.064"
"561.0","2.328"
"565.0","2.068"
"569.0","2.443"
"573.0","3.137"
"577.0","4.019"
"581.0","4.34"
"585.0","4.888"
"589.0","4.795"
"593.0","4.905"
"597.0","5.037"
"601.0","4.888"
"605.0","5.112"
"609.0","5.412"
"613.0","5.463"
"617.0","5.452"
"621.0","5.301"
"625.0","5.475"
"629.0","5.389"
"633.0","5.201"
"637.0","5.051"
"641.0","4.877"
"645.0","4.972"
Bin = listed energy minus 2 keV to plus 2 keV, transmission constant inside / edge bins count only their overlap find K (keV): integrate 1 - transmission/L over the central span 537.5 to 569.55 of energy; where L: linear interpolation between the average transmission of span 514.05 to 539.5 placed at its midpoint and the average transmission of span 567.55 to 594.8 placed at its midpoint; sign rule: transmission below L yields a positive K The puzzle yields 7.0 keV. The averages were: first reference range 4.77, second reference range 4.1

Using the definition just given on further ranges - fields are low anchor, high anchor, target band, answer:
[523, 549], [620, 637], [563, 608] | 7.7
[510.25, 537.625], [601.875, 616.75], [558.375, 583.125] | 9.8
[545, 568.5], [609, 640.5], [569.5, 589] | -0.6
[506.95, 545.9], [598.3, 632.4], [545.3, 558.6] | 2.9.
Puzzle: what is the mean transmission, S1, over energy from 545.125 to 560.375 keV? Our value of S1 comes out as 3.69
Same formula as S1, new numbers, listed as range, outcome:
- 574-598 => 4.58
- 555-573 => 2.55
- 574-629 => 4.99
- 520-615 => 4.29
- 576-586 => 4.41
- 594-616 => 5.18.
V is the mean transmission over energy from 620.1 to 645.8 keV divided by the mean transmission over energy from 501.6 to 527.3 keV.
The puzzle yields 1.1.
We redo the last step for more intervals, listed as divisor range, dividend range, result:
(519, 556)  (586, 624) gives 1.14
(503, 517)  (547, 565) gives 0.68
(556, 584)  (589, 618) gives 1.65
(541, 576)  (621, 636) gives 1.61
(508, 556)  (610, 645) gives 1.15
